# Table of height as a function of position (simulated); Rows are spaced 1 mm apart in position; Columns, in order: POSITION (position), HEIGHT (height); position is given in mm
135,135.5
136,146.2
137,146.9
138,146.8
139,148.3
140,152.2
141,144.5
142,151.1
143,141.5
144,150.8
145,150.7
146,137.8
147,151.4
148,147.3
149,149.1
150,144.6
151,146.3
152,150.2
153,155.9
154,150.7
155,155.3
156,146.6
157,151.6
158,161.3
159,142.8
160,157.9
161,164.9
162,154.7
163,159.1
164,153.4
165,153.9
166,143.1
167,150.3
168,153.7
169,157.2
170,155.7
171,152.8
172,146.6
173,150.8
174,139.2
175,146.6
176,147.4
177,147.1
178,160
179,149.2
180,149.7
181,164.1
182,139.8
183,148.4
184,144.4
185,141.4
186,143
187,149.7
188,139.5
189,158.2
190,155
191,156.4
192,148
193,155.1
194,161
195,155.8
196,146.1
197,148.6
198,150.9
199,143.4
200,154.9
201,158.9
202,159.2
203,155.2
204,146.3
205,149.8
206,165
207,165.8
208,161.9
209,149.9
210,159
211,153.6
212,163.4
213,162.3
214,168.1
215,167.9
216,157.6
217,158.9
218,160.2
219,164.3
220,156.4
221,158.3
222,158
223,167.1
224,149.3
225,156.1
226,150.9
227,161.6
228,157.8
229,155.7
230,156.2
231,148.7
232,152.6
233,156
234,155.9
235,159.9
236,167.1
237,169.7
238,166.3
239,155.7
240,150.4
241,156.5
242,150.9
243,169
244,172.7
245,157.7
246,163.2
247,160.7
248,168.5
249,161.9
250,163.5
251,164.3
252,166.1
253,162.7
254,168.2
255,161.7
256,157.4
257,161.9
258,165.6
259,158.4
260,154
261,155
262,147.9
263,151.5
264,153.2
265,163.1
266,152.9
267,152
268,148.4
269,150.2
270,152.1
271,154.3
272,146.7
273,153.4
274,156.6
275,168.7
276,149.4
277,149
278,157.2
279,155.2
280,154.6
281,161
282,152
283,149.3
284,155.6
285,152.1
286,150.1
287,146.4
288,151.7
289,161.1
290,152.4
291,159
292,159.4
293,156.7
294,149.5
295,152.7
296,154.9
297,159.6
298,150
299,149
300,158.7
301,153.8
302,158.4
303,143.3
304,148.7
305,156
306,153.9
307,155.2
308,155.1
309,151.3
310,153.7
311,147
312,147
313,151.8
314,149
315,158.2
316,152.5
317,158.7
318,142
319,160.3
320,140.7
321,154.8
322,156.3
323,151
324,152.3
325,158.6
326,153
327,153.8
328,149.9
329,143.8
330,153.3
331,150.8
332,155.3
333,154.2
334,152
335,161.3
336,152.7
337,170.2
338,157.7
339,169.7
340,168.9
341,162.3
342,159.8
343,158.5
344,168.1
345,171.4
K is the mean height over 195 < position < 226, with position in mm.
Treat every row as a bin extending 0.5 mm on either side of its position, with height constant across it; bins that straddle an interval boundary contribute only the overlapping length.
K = 157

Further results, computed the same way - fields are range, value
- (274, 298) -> 155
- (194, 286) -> 157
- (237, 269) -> 159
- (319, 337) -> 153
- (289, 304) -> 154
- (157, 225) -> 154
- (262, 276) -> 154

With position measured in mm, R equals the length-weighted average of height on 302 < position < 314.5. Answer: 151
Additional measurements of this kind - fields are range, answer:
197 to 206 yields 153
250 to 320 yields 155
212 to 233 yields 158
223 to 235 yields 155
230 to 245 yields 159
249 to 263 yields 160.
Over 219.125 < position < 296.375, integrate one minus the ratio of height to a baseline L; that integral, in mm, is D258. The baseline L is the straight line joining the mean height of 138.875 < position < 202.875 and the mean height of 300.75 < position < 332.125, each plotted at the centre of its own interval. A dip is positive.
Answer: -2.8 mm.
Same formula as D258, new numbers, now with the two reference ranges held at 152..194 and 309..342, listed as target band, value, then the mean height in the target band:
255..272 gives -0.2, 155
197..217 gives -0.7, 157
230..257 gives -1.4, 161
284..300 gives 0.0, 154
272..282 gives -0.1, 155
